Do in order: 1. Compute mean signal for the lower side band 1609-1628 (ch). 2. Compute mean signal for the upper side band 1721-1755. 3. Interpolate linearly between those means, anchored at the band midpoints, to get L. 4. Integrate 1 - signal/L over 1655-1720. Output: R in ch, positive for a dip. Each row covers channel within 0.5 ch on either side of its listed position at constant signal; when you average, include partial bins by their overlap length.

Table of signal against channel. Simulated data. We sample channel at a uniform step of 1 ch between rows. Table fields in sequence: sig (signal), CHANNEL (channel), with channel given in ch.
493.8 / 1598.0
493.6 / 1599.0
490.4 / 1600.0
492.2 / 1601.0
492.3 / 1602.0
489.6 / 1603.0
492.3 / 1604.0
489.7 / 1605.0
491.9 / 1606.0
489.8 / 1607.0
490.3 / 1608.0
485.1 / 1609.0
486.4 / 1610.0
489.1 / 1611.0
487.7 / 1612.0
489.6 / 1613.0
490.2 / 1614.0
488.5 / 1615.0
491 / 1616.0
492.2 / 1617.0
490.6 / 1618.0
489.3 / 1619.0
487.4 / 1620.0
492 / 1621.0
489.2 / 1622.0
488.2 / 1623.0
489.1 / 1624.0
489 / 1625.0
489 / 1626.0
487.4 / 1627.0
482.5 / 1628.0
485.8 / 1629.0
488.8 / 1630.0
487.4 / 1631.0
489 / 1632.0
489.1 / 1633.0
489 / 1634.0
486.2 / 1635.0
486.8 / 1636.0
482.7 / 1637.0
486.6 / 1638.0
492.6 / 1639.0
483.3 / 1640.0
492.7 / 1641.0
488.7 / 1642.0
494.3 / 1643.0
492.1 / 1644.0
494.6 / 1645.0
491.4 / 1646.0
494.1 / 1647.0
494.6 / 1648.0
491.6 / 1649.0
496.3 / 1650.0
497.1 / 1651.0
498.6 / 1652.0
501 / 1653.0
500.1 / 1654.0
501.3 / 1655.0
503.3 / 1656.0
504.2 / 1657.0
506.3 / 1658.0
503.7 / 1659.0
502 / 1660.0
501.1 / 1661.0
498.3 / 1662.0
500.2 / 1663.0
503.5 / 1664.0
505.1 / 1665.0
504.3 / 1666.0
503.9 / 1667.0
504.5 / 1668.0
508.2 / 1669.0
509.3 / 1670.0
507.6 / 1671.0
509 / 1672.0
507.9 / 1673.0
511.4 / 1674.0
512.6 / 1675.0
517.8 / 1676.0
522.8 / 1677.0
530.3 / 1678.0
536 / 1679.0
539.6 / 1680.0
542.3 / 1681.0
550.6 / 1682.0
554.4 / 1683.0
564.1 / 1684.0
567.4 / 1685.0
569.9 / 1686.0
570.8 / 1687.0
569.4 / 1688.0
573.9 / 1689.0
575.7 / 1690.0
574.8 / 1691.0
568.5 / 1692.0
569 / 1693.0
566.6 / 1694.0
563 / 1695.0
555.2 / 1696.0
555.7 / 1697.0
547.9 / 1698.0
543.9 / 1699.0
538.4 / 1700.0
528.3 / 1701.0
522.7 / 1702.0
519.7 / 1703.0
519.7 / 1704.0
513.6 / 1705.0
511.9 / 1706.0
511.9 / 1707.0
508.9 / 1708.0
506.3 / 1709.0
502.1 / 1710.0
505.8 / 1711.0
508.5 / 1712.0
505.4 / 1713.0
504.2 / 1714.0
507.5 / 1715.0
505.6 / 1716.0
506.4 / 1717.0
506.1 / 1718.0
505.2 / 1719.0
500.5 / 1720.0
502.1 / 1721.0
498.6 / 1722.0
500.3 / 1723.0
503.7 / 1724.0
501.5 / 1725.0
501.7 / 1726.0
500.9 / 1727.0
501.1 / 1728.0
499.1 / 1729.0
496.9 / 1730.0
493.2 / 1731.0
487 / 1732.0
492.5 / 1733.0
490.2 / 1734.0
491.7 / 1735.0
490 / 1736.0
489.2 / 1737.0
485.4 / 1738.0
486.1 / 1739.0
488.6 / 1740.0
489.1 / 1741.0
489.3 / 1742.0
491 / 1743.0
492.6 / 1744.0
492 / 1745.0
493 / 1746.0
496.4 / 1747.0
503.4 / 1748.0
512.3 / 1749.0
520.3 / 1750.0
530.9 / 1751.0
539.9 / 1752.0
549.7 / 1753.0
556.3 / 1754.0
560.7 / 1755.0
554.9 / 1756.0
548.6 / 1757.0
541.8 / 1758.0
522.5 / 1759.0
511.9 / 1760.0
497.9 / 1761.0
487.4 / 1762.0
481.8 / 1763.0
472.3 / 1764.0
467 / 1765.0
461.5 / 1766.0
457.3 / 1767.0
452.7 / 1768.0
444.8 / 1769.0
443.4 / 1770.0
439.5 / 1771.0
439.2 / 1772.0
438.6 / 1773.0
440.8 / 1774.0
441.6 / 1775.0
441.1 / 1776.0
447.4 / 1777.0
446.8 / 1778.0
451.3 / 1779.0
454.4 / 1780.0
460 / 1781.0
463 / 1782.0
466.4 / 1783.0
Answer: -3.8 ch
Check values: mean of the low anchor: 489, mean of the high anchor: 503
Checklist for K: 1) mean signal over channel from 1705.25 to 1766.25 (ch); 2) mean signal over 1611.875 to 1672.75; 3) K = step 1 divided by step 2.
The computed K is 1.02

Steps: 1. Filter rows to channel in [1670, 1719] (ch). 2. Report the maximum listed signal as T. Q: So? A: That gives 575.7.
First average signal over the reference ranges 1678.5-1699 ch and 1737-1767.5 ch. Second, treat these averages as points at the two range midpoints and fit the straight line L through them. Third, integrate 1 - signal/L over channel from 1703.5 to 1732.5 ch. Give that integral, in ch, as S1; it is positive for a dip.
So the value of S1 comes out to 1.69 ch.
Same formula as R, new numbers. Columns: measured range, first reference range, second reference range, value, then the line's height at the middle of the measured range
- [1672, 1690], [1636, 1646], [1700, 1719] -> -1.47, 502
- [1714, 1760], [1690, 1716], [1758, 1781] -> -1.09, 496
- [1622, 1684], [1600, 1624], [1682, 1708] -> 2.06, 519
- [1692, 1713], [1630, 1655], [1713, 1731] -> -1.29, 500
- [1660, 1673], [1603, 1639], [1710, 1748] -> -0.32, 492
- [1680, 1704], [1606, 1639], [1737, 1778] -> -3.24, 489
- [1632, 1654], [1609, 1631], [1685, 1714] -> 0.51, 503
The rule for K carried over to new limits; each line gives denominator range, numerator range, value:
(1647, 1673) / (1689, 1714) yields 1.06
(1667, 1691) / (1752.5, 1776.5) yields 0.90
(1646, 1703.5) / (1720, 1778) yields 0.93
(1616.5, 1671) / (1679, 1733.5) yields 1.07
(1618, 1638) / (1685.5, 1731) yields 1.08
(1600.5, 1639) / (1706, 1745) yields 1.02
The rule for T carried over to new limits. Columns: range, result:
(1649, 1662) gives 506.3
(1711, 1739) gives 508.5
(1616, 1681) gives 542.3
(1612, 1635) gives 492.2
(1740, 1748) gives 503.4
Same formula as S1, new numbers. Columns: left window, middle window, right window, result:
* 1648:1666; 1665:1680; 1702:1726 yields -0.3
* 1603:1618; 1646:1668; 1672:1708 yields 0.9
